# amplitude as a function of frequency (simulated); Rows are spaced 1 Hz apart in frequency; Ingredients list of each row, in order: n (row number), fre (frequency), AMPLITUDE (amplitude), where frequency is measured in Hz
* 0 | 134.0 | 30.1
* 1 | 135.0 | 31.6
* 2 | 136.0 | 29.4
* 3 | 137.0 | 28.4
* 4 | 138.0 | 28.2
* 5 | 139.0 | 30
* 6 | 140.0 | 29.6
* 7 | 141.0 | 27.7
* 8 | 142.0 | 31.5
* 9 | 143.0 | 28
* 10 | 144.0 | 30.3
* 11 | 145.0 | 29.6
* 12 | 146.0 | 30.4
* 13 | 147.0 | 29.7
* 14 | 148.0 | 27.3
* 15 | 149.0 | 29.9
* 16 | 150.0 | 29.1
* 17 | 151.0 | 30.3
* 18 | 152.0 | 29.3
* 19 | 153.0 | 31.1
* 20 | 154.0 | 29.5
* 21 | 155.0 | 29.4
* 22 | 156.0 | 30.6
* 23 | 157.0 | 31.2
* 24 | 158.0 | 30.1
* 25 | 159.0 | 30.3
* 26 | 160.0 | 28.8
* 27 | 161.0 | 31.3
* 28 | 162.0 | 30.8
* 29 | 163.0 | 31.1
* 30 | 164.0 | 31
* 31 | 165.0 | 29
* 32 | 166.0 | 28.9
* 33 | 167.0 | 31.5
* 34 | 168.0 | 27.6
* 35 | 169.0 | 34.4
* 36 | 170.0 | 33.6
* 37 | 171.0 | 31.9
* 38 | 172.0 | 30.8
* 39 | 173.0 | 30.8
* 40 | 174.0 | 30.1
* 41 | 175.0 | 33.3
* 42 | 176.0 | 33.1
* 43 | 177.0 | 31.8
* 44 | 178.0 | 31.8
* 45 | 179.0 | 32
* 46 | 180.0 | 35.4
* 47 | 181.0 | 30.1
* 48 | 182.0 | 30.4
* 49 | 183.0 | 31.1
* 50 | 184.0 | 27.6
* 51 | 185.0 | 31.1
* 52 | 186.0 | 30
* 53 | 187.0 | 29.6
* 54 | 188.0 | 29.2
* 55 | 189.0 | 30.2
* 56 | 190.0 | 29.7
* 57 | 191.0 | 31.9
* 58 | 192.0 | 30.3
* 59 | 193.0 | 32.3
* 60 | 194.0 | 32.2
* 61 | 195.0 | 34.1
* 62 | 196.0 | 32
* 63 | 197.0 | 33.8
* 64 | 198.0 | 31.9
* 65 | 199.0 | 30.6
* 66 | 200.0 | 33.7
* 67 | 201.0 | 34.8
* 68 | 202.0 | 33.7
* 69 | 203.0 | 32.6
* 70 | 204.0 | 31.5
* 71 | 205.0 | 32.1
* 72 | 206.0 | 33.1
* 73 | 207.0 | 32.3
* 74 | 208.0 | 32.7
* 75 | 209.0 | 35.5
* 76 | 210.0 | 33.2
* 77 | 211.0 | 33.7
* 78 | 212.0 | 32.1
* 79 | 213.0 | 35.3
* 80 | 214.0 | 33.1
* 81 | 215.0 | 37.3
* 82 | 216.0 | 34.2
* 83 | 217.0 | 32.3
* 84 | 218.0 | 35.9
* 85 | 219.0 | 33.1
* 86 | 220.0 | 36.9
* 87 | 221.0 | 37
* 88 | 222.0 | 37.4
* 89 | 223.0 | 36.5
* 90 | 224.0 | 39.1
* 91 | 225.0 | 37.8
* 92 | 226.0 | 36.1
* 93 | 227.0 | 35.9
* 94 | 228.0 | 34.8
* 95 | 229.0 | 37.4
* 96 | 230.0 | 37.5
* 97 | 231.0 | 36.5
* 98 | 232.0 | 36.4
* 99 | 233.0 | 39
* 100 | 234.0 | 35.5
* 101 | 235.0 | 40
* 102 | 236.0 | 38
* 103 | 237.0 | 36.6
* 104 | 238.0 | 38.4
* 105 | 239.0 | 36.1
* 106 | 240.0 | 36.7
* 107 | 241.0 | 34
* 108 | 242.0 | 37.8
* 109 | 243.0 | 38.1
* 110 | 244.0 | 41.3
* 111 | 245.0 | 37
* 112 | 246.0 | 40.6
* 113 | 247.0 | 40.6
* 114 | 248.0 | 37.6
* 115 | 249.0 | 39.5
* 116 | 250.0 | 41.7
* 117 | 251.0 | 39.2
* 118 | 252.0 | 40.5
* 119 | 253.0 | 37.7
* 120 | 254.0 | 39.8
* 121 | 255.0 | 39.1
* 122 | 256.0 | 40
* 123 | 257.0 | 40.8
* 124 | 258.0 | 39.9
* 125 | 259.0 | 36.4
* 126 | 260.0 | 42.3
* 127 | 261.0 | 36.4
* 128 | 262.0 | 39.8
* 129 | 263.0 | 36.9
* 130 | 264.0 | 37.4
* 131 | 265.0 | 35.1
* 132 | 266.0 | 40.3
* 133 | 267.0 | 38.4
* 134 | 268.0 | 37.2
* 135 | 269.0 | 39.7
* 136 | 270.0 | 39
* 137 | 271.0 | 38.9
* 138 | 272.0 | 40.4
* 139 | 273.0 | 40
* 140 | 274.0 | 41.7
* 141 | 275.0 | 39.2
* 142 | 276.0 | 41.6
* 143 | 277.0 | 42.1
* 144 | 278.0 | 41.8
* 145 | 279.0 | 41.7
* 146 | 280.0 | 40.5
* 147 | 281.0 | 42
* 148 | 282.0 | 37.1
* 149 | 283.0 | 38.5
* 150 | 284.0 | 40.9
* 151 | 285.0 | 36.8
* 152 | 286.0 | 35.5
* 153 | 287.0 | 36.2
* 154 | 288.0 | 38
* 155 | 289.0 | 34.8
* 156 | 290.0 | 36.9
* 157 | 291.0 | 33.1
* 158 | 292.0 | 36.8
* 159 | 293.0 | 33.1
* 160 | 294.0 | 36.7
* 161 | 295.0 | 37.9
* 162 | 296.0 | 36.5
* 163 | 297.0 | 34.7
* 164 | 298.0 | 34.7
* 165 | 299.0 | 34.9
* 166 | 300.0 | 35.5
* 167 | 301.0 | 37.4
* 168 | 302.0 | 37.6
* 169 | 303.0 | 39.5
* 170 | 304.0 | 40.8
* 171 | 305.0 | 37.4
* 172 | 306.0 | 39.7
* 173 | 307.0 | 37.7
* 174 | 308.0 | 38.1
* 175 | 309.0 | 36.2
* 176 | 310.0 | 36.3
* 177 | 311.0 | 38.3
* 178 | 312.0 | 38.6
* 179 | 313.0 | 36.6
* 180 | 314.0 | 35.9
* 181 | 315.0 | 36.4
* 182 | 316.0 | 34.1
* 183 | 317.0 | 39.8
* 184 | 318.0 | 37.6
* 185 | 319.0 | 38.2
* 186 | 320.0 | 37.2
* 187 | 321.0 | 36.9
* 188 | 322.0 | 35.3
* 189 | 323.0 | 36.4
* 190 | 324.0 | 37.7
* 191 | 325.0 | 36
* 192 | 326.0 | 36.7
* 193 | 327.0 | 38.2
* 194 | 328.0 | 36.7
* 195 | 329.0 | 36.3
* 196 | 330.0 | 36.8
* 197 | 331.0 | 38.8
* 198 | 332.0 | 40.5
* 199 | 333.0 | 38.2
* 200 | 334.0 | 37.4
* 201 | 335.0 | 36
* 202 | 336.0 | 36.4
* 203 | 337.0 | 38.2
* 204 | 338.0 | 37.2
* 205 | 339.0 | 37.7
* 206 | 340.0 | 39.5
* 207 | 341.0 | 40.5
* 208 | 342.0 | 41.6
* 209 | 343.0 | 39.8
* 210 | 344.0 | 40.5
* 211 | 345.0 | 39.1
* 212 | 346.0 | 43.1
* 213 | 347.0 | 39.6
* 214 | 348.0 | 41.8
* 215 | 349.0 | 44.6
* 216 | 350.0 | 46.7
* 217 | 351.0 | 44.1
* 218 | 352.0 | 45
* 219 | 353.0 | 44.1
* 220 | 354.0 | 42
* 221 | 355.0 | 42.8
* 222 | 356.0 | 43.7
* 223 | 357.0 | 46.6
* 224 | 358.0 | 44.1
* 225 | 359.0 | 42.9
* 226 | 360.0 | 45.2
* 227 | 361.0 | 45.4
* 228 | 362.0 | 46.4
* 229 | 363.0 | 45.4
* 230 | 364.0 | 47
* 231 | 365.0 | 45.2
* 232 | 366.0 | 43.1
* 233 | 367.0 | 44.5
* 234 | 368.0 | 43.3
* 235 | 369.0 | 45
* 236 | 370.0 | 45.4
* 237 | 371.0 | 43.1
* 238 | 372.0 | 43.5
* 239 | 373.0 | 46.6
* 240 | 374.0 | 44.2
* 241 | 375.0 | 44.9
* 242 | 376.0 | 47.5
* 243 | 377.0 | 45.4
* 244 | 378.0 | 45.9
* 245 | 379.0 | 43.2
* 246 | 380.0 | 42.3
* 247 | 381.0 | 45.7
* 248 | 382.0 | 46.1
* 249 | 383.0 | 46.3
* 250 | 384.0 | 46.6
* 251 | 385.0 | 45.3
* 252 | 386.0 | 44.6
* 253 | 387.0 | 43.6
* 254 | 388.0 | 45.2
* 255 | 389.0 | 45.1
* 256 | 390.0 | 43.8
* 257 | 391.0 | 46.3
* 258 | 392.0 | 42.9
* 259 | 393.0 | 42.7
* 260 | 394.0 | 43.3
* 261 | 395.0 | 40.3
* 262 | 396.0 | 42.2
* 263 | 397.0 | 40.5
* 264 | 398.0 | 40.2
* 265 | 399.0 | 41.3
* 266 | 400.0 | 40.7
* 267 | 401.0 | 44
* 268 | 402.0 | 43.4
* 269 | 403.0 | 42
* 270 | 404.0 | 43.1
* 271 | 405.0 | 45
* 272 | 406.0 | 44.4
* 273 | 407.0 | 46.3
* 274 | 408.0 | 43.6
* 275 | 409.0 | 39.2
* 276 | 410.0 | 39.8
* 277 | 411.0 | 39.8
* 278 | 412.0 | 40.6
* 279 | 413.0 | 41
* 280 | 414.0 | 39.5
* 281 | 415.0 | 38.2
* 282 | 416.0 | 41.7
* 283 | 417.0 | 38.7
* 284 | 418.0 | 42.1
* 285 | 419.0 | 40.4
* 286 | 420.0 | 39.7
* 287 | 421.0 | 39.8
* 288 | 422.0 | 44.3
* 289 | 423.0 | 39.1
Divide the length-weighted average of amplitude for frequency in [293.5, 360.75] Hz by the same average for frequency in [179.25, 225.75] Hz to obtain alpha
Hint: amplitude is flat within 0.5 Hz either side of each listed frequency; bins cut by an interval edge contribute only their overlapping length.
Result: 1.2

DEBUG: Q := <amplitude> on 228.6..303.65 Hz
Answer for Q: 38.2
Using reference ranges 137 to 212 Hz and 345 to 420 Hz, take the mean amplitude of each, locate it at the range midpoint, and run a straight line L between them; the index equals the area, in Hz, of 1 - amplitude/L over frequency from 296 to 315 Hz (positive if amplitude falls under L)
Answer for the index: 0.8 Hz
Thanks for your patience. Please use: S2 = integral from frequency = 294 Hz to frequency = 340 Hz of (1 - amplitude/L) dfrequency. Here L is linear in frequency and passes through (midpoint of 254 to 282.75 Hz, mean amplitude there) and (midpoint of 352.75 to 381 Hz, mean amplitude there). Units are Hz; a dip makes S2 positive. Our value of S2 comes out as 5.2 Hz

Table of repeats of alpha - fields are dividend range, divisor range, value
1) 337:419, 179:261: 1.22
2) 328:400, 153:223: 1.33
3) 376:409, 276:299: 1.16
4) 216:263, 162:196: 1.21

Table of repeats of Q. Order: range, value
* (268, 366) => 39.2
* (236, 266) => 38.5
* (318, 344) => 37.8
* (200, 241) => 35.4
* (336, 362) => 42.2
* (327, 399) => 42.7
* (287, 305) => 36.4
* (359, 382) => 44.9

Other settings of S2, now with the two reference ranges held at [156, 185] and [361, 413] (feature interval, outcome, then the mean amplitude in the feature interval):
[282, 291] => 0.2 Hz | 37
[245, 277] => -2.6 Hz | 39.3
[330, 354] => 0.5 Hz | 40.4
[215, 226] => -0.7 Hz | 36.1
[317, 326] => 0.7 Hz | 37.1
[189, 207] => 0.2 Hz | 32.3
